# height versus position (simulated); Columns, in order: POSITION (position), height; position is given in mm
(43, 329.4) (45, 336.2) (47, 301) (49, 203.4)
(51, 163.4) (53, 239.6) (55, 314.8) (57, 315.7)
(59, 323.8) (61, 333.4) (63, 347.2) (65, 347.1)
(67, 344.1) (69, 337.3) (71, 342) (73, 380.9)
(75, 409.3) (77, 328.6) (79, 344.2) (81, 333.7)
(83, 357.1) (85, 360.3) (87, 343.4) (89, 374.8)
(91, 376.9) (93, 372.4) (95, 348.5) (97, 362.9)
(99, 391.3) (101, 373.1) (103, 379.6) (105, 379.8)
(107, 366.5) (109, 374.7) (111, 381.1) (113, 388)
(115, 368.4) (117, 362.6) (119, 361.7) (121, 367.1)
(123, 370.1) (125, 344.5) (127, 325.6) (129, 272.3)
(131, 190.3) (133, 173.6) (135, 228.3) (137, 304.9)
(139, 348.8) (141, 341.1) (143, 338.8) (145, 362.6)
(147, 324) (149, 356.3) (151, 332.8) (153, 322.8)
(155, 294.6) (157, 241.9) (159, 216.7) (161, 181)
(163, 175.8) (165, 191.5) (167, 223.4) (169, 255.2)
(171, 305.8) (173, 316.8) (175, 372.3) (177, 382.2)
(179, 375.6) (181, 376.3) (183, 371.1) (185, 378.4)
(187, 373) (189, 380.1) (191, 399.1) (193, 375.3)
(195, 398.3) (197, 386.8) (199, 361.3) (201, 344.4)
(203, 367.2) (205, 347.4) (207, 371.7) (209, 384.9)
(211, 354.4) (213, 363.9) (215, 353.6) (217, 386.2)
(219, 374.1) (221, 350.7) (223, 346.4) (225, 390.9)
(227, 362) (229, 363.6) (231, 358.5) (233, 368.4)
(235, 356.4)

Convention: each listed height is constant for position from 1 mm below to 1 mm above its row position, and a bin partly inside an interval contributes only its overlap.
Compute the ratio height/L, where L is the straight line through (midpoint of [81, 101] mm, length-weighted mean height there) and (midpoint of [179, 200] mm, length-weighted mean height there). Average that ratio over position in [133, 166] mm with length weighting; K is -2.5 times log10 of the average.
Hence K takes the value 0.31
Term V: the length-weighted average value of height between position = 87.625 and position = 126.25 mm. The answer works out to 370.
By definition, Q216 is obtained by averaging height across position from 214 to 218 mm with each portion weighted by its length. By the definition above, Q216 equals 370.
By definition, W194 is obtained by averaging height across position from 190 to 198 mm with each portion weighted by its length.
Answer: 390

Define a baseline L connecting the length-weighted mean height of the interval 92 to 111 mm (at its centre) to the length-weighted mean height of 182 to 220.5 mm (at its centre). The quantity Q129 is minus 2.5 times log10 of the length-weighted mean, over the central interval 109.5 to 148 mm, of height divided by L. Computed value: 0.15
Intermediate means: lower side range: 373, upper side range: 372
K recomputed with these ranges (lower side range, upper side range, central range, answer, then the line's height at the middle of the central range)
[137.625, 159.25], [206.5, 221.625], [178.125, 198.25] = -0.096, 349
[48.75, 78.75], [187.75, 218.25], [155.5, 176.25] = 0.386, 358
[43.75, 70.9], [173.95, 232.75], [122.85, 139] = 0.216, 337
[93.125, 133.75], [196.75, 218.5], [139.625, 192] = 0.134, 356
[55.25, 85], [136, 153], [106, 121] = -0.093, 341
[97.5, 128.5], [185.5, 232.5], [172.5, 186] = -0.002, 369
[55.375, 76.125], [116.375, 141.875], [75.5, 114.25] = -0.119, 328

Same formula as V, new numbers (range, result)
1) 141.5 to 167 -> 277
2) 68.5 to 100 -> 361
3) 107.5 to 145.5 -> 327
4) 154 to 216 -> 330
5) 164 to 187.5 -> 326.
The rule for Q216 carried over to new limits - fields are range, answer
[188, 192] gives 390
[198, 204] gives 358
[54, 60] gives 318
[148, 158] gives 310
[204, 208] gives 360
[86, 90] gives 359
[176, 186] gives 377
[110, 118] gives 375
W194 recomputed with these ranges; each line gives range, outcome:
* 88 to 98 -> 367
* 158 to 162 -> 199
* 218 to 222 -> 362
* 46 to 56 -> 244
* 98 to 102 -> 382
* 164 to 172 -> 244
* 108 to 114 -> 381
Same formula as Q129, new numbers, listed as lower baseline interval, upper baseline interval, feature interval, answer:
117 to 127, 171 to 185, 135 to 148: 0.10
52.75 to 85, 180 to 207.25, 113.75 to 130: 0.02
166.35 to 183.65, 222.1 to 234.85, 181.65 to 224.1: -0.06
